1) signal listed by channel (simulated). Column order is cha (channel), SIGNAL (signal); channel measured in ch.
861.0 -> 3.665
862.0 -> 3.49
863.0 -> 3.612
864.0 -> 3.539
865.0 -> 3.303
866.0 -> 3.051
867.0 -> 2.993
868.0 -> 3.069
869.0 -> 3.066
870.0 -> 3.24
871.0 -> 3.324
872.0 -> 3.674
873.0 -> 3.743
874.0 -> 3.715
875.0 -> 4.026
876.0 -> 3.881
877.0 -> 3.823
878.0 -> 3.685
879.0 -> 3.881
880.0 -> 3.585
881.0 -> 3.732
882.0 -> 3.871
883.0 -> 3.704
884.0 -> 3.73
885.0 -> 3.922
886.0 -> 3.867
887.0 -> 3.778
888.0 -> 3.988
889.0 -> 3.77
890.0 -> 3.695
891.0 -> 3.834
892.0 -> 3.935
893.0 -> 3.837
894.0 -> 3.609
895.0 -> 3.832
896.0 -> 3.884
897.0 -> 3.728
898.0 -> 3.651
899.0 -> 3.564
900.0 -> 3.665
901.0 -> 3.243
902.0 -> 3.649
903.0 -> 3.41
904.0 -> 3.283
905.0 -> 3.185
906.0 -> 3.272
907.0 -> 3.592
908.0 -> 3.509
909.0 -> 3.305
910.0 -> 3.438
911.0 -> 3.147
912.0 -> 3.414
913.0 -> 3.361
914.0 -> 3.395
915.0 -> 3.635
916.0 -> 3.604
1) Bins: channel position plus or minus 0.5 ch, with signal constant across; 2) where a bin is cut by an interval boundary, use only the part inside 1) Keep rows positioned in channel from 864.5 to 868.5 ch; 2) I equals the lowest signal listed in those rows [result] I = 2.993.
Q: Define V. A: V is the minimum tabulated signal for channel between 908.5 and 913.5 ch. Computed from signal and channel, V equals 3.147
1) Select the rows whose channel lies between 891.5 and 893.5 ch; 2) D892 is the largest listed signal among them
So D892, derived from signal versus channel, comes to 3.935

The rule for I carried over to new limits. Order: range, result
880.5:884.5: 3.704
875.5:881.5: 3.585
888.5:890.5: 3.695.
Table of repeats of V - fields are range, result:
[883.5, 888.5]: 3.73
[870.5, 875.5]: 3.324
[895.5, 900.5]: 3.564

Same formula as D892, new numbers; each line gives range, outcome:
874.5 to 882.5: 4.026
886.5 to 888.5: 3.988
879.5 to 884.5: 3.871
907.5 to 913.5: 3.509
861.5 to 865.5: 3.612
